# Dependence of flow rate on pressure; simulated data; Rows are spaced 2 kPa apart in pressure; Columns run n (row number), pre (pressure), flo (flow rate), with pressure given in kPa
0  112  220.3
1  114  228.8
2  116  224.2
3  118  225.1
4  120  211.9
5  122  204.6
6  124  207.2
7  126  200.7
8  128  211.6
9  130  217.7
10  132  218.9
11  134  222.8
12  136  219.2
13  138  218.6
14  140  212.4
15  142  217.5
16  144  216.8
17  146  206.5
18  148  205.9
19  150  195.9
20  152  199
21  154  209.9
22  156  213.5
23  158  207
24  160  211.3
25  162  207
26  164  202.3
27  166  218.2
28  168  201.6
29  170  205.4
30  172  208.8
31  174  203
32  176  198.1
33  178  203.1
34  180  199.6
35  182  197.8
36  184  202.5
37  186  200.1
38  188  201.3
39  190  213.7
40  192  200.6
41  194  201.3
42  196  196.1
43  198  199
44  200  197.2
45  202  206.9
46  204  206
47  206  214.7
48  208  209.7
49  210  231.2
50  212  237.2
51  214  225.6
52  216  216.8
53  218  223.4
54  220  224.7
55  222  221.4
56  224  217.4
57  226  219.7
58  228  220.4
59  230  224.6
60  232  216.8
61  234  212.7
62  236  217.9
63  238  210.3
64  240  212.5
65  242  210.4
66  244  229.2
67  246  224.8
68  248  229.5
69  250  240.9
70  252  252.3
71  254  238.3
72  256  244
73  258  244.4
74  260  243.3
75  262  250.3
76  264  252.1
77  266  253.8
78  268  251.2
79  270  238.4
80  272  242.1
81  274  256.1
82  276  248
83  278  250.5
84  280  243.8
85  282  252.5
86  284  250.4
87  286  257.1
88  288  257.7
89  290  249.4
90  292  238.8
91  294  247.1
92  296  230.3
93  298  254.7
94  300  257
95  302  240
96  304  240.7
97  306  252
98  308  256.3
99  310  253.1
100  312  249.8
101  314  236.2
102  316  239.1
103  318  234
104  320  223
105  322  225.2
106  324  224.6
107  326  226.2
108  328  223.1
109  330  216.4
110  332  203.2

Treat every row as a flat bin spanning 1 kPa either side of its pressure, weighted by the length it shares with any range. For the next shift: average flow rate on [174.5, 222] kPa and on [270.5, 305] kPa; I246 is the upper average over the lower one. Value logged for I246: 1.18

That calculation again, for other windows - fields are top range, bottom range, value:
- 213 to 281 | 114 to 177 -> 1.10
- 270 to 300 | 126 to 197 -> 1.20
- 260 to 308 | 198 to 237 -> 1.14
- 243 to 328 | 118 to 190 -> 1.17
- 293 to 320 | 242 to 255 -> 1.05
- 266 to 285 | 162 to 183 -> 1.22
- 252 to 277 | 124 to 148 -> 1.15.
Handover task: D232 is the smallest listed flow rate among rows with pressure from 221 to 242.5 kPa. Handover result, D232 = 210.3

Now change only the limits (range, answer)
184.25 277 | 196.1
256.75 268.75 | 243.3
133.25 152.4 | 195.9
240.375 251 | 210.4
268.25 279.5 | 238.4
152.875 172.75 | 201.6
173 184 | 197.8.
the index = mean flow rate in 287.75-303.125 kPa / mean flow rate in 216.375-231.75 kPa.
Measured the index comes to 1.11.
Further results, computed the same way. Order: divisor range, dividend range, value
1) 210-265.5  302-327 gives 1.04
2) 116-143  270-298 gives 1.15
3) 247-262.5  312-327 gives 0.95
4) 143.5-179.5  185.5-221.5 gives 1.03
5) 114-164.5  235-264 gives 1.10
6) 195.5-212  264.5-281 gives 1.18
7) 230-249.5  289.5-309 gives 1.13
